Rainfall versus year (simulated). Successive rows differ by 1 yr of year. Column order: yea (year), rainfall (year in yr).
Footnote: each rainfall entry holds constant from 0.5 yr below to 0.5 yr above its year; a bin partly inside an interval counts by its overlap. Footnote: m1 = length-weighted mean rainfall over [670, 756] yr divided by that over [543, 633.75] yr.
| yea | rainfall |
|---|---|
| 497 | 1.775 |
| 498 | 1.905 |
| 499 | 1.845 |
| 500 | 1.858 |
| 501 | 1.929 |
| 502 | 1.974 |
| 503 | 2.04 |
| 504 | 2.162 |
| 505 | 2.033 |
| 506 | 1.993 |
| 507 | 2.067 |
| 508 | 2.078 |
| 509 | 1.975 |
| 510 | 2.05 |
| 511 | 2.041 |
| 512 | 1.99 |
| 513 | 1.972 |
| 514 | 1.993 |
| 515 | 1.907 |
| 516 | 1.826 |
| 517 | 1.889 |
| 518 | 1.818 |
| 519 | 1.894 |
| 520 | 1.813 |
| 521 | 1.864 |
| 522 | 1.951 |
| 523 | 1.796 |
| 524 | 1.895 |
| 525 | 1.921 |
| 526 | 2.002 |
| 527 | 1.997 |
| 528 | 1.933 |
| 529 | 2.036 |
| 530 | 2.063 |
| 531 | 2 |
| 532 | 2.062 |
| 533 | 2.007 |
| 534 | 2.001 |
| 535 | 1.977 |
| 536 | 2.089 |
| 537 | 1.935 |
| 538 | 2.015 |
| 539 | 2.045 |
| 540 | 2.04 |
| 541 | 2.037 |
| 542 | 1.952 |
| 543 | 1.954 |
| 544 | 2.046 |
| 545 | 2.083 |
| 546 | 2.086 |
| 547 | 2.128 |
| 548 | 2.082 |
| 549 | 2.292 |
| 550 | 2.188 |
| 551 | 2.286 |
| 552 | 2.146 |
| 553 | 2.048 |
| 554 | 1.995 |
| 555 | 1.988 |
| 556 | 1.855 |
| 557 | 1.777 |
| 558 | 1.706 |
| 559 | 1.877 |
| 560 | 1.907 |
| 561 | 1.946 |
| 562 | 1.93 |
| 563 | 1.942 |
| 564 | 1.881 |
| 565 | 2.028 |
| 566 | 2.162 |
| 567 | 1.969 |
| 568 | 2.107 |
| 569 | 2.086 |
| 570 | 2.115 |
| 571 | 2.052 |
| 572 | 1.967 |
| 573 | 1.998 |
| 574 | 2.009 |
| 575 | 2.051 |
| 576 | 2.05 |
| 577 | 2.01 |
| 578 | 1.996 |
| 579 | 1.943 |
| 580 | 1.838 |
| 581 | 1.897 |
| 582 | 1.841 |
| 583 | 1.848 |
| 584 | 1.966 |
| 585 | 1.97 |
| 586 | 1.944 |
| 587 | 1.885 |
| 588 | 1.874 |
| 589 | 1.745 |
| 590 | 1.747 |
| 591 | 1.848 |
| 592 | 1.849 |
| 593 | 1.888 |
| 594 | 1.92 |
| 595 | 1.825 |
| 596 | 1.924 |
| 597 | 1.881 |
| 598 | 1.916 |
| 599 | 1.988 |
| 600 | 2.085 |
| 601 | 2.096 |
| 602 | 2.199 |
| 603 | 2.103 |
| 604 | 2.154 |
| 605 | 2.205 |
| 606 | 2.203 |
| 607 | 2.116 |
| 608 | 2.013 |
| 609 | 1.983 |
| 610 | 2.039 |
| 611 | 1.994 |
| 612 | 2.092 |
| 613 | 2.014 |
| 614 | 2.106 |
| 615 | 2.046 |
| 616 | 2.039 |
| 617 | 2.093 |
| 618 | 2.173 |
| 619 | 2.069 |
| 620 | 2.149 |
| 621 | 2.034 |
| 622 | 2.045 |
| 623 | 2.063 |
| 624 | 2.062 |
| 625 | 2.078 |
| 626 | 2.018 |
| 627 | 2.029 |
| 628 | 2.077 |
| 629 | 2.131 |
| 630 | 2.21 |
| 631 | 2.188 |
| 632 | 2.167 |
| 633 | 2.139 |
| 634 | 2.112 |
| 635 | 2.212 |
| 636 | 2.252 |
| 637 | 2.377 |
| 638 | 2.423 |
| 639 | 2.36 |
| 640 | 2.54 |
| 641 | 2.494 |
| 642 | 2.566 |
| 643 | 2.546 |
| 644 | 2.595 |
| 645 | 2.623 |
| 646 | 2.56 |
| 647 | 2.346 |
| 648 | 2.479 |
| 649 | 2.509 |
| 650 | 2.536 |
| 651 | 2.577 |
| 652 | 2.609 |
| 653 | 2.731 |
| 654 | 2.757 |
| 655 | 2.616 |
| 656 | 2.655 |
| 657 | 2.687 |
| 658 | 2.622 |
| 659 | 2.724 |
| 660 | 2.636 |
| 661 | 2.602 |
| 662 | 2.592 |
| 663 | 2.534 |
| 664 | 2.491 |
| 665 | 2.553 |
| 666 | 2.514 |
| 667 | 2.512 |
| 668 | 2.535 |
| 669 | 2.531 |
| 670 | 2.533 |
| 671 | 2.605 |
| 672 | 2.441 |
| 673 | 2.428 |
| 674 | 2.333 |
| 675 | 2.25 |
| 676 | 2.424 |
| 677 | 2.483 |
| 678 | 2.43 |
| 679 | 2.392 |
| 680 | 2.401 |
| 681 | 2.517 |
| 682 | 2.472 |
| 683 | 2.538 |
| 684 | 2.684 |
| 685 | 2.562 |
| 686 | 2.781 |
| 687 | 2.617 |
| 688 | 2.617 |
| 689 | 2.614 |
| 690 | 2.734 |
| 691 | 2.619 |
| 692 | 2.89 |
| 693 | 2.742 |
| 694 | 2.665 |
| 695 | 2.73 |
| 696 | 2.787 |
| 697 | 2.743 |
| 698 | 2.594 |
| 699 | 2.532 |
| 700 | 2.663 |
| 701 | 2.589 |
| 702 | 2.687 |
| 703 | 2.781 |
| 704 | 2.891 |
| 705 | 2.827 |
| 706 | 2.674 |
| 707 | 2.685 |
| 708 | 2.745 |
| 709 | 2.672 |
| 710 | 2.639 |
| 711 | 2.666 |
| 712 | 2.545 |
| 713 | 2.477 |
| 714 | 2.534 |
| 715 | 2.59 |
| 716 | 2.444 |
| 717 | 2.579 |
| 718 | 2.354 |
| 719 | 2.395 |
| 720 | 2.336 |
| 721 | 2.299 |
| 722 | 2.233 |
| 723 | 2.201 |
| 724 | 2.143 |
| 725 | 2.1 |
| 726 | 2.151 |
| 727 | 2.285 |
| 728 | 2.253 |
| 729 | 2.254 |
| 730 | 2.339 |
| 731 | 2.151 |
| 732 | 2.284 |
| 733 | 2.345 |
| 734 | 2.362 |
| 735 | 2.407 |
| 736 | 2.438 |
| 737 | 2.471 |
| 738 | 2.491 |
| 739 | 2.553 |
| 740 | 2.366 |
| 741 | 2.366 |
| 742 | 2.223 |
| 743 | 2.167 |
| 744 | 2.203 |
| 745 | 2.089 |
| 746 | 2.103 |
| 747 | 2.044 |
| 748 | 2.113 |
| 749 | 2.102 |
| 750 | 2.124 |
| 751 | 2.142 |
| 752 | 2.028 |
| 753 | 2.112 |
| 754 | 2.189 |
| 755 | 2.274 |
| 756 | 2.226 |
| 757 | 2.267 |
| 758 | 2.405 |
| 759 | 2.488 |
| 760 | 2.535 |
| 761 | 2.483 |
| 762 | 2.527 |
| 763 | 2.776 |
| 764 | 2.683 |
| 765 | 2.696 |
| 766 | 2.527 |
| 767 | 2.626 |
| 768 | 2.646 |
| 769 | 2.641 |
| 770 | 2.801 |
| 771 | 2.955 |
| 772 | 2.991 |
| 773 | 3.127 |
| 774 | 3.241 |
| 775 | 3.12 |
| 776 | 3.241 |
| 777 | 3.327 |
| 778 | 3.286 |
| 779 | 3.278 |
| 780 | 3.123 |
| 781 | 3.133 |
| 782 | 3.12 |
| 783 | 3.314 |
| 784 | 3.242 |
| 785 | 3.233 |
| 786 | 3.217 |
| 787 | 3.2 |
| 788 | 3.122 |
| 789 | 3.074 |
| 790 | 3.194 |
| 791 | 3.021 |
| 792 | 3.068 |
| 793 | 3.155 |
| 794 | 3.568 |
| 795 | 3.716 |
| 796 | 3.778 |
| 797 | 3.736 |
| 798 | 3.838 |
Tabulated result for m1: 1.2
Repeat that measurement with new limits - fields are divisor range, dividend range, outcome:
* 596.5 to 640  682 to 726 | 1.22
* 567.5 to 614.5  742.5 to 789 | 1.35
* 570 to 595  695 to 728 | 1.31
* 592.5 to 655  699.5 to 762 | 1.08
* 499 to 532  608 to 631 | 1.06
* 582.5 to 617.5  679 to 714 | 1.33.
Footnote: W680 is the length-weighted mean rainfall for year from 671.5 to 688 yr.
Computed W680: 2.49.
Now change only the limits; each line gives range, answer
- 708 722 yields 2.5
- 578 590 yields 1.89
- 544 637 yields 2.02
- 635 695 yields 2.55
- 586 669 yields 2.24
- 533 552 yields 2.07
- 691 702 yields 2.69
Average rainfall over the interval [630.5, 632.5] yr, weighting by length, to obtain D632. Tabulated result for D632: 2.18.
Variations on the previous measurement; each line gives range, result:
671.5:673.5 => 2.43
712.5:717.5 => 2.52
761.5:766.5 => 2.64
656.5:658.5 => 2.65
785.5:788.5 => 3.18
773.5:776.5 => 3.2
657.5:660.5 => 2.66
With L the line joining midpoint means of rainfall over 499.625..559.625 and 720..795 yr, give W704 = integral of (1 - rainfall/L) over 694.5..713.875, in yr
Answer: -1.6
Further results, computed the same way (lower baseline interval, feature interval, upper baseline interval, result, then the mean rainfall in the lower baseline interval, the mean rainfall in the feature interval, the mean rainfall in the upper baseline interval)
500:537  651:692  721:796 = -2.92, 1.97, 2.56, 2.63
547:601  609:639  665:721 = 1.41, 1.97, 2.12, 2.58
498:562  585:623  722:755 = 1.24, 1.99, 2.01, 2.24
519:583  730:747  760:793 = 3.13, 1.99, 2.31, 3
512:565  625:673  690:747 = -3.63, 1.98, 2.45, 2.47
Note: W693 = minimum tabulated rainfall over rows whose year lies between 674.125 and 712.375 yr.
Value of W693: 2.25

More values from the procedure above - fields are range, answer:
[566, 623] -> 1.745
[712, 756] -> 2.028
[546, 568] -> 1.706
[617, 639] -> 2.018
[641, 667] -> 2.346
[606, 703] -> 1.983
